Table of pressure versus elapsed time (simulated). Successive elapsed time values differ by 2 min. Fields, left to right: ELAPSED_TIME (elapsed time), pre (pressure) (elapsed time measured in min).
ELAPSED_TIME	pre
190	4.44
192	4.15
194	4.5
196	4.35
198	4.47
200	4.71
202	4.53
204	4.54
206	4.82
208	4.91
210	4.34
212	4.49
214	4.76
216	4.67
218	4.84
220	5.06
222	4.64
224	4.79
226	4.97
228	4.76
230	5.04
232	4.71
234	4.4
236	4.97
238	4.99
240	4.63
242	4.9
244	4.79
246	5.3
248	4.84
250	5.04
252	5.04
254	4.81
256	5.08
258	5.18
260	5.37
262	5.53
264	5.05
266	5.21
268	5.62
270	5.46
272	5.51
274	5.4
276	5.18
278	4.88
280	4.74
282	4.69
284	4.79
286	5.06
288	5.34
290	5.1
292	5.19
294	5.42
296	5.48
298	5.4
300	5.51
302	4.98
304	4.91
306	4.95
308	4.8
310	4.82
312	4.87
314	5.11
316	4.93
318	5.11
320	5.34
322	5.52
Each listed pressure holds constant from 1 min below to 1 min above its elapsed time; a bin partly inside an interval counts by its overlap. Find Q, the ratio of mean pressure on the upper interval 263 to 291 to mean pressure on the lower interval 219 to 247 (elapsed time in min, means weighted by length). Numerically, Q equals 1.1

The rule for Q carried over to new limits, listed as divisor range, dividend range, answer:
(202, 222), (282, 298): 1.10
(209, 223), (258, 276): 1.15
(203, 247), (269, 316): 1.07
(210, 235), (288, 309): 1.09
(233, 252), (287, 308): 1.07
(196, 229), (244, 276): 1.11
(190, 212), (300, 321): 1.11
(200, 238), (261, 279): 1.12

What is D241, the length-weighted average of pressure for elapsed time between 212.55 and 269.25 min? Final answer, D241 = 4.96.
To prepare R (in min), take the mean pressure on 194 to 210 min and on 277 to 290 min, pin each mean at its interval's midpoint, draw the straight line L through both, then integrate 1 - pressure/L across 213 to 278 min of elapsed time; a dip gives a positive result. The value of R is -3.26 min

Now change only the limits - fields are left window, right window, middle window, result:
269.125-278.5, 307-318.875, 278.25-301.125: 0.0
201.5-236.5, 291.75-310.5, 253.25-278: -1.5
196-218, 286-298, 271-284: 0.3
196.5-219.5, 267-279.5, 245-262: 0.0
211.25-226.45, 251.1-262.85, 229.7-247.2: 0.4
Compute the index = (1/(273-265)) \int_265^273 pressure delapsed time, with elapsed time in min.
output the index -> 5.45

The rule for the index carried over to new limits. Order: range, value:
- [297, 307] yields 5.15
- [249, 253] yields 5.04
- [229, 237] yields 4.78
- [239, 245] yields 4.77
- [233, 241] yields 4.75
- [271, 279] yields 5.24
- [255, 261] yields 5.21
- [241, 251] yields 4.97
